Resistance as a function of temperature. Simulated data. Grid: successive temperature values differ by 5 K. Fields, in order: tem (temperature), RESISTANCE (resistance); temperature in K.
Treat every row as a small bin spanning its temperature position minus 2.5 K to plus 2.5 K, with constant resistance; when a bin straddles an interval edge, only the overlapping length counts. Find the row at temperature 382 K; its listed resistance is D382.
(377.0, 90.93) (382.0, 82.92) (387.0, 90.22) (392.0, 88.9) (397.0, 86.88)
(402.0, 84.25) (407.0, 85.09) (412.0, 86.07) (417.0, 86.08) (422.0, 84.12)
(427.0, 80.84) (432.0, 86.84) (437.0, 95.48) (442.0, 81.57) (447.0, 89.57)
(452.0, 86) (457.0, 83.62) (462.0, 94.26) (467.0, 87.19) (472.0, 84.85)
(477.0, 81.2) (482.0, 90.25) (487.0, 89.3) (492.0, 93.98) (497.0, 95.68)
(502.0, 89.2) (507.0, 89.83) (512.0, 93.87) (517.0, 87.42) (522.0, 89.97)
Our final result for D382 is 82.92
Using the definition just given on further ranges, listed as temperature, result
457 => 83.62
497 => 95.68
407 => 85.09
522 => 89.97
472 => 84.85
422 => 84.12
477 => 81.2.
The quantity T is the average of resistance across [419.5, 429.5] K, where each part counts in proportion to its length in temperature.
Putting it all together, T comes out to 82.5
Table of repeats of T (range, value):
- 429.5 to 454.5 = 87.9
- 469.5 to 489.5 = 86.4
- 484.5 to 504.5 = 92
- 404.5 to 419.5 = 85.7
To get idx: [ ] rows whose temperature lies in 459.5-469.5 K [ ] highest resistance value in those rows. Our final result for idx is 94.26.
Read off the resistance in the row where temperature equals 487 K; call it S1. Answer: 89.3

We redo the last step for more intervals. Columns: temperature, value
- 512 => 93.87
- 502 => 89.2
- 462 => 94.26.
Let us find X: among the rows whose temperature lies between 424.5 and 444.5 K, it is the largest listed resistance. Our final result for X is 95.48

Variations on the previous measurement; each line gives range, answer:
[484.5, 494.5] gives 93.98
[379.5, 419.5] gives 90.22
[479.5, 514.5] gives 95.68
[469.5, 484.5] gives 90.25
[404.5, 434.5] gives 86.84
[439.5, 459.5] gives 89.57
